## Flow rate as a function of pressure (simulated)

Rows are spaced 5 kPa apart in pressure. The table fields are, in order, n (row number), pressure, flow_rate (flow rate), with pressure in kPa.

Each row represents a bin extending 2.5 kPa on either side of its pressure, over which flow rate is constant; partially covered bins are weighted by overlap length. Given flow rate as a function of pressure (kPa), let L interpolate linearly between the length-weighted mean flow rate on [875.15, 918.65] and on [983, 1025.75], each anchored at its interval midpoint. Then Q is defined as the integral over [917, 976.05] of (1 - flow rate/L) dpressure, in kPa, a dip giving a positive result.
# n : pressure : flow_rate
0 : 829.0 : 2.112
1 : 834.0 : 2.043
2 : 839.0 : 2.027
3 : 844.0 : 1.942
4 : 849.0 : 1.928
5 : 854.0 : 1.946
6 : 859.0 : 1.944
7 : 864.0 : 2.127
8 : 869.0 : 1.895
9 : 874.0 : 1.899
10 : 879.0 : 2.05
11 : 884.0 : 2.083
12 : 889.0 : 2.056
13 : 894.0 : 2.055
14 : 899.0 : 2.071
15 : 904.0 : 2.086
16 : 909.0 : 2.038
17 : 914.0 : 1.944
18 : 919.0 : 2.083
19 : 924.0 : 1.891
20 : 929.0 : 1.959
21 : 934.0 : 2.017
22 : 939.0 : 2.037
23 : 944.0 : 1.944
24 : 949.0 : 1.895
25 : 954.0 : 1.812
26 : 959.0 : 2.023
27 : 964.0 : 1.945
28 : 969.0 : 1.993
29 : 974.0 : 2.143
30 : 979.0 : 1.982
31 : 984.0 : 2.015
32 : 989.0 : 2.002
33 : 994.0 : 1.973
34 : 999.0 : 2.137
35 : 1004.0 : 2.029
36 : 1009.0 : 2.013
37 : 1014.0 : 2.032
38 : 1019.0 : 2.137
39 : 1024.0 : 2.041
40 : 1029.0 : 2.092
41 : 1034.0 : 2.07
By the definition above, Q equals 2.0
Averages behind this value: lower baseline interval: 2.04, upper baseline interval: 2.04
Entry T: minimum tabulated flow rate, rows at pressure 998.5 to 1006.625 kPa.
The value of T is 2.029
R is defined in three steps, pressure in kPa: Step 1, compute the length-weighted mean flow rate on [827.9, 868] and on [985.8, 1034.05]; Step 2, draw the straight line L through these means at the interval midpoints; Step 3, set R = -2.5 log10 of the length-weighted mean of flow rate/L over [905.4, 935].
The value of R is 0.02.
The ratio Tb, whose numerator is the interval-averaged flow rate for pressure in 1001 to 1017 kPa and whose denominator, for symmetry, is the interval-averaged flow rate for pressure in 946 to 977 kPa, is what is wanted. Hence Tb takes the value 1.03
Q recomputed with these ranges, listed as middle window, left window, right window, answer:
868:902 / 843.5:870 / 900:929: -0.58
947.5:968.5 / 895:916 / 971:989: 1.15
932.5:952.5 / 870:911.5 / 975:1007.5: 0.68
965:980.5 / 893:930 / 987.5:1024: 0.02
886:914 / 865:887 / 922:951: -1.01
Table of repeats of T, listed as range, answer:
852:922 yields 1.895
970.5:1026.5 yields 1.973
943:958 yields 1.812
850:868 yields 1.944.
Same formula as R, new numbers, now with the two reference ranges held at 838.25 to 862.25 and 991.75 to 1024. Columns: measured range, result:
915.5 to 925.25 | 0.003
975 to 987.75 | 0.011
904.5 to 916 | -0.009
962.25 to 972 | 0.026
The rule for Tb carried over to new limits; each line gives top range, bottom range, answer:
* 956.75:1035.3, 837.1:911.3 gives 1.01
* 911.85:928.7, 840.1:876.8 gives 1.01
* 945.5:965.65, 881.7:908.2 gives 0.93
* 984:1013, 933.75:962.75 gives 1.04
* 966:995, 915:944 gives 1.01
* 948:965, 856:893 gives 0.96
